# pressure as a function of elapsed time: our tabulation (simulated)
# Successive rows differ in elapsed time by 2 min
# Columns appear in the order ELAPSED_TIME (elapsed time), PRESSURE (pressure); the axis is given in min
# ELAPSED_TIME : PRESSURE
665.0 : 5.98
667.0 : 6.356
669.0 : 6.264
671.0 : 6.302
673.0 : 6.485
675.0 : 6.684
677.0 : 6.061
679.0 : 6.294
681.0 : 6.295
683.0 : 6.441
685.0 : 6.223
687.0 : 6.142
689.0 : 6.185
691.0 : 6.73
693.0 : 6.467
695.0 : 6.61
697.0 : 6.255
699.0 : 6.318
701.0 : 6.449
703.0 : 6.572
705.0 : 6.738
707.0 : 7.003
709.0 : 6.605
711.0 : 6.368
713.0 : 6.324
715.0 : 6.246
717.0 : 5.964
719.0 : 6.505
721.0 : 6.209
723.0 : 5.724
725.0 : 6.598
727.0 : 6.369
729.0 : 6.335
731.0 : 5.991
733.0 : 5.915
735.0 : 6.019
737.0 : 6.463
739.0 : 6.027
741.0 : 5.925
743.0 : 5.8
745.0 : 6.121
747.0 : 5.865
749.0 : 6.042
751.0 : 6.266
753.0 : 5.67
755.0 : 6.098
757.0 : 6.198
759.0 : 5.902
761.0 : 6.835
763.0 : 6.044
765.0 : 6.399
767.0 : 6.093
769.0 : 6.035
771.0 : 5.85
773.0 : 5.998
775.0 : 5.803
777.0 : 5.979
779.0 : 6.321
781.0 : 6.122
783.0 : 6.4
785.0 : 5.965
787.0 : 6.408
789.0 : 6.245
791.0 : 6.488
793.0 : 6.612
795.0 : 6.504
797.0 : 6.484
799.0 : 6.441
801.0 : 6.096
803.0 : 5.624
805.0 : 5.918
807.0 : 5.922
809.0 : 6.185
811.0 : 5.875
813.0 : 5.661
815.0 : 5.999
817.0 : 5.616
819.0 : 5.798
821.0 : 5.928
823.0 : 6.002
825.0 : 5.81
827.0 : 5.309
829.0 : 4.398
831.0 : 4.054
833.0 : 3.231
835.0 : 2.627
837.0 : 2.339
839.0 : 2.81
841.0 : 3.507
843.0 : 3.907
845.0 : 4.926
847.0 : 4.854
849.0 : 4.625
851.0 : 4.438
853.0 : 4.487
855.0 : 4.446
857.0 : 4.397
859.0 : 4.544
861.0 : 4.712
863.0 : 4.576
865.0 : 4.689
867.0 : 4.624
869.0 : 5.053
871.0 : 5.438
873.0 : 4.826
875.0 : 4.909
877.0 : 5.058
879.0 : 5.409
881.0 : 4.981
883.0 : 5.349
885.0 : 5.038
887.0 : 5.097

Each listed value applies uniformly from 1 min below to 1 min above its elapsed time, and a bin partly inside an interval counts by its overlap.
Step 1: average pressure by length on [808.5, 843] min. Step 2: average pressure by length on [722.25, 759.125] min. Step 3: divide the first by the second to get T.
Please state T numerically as 0.78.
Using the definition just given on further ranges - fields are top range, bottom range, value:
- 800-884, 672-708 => 0.76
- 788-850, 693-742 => 0.83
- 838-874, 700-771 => 0.72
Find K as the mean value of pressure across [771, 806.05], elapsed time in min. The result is 6.19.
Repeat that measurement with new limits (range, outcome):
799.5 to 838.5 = 5.16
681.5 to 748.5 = 6.29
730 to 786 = 6.08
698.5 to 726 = 6.4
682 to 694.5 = 6.37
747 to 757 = 6.02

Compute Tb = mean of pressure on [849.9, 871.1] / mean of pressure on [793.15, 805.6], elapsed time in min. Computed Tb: 0.75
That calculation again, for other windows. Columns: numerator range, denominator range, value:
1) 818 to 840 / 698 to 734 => 0.69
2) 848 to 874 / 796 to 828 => 0.79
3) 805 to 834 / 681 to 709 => 0.84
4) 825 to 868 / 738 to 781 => 0.69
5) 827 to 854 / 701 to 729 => 0.61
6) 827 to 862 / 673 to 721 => 0.63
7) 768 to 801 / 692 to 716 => 0.96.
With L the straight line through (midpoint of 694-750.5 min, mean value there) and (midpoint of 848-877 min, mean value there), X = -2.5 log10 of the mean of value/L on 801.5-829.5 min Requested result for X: -0.10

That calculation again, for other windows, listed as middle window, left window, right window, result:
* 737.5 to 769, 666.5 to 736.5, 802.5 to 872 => -0.06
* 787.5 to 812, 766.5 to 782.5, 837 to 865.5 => -0.14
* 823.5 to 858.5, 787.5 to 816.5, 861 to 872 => 0.27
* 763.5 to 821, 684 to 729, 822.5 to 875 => -0.18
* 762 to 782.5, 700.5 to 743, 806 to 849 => -0.09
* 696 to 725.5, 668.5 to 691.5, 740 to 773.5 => -0.03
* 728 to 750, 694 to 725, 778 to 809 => 0.05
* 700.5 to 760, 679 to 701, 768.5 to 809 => 0.01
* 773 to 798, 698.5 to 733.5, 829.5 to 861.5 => -0.23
